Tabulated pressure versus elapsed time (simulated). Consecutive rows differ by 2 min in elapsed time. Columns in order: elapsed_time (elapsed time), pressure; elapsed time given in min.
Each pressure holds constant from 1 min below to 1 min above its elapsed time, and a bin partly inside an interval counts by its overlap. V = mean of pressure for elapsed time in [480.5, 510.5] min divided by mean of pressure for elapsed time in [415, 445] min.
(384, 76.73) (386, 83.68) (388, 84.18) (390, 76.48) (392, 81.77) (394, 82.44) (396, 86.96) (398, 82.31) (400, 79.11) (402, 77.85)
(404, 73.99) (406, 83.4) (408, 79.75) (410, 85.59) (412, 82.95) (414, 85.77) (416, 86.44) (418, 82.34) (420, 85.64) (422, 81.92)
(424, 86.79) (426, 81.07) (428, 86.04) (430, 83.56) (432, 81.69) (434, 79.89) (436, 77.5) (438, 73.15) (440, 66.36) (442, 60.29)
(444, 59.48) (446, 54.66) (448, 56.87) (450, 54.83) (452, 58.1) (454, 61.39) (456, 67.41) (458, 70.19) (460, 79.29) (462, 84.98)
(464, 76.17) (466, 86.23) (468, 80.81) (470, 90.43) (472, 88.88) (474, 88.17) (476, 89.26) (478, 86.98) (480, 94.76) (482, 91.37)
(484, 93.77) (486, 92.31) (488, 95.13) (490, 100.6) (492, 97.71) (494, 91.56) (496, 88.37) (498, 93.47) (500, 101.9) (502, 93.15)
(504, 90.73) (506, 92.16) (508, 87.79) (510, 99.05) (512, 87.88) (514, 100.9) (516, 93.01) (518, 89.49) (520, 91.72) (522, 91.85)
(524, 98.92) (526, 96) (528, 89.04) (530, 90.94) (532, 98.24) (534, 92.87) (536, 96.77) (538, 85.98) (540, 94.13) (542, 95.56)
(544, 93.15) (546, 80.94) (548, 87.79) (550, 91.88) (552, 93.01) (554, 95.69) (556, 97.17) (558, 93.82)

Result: 1.2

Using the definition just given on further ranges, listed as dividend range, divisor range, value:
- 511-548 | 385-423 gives 1.12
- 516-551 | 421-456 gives 1.30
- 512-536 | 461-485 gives 1.07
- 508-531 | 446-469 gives 1.33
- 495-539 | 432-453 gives 1.43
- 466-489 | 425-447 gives 1.23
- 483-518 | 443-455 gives 1.63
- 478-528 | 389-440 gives 1.15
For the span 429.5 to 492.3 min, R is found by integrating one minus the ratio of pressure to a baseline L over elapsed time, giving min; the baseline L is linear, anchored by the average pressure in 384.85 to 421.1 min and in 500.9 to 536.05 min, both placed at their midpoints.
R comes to 6.7 min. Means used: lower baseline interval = 82.2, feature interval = 78.6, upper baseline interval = 93.3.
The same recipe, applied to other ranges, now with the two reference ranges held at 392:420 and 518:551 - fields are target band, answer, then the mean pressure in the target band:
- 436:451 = 4.09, 61.9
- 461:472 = 0.35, 84.2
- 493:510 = -0.60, 92.8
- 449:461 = 2.91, 65.2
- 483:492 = -0.73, 95.7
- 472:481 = -0.20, 89.7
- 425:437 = 0.37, 81.6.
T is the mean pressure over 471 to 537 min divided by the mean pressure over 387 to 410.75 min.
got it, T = 1.1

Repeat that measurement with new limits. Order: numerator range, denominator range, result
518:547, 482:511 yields 0.98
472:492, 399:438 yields 1.13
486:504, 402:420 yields 1.15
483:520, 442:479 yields 1.27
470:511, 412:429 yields 1.10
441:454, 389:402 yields 0.71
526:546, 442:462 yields 1.46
